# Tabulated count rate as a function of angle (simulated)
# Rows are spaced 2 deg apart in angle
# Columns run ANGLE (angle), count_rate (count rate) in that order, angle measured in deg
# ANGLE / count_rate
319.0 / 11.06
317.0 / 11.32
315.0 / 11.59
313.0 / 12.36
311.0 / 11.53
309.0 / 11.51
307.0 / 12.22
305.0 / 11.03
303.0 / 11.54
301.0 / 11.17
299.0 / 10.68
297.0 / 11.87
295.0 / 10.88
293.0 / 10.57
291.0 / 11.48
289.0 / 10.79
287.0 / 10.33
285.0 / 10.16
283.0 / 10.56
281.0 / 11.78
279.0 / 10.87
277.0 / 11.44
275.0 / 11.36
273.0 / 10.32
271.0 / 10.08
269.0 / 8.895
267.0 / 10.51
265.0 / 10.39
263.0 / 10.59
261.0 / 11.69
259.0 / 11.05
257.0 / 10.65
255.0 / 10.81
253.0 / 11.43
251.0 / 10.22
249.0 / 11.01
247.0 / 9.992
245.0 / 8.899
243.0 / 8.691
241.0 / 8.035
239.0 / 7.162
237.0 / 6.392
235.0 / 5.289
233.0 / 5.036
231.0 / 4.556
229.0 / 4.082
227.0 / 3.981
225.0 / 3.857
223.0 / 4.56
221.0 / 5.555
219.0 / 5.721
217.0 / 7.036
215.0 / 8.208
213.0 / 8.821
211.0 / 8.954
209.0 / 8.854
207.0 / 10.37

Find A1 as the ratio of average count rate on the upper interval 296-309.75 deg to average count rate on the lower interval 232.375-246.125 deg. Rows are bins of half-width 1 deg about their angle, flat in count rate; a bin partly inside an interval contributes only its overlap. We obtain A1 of 1.60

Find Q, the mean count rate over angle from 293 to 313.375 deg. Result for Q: 11.4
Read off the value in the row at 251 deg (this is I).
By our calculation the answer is 10.22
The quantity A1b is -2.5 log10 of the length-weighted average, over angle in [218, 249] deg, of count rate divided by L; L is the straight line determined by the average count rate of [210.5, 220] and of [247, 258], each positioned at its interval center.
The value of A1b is 0.43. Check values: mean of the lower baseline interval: 7.68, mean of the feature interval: 6.28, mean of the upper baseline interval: 10.7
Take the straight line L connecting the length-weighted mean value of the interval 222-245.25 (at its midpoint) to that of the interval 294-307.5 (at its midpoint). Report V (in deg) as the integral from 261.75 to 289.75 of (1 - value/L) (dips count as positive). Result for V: -4.2 deg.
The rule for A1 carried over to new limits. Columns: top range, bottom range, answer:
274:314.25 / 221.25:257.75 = 1.51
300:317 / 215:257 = 1.61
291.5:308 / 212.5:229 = 1.95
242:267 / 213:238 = 1.90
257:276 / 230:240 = 1.85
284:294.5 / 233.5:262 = 1.15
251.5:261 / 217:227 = 2.19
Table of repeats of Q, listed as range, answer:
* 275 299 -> 11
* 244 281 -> 10.6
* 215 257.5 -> 7.27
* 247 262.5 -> 10.9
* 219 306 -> 9.27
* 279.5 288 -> 10.7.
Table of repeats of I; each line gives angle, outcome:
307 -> 12.22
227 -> 3.981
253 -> 11.43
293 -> 10.57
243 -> 8.691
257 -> 10.65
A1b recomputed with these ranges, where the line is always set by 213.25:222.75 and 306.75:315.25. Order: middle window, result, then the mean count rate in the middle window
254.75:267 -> -0.199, 10.8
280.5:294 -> -0.028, 10.8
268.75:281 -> -0.092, 10.7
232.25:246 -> 0.108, 7.11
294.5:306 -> 0.002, 11.2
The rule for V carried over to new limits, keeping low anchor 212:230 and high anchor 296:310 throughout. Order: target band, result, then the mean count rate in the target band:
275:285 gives -1.3 deg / 11.1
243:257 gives -4.5 deg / 10.3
